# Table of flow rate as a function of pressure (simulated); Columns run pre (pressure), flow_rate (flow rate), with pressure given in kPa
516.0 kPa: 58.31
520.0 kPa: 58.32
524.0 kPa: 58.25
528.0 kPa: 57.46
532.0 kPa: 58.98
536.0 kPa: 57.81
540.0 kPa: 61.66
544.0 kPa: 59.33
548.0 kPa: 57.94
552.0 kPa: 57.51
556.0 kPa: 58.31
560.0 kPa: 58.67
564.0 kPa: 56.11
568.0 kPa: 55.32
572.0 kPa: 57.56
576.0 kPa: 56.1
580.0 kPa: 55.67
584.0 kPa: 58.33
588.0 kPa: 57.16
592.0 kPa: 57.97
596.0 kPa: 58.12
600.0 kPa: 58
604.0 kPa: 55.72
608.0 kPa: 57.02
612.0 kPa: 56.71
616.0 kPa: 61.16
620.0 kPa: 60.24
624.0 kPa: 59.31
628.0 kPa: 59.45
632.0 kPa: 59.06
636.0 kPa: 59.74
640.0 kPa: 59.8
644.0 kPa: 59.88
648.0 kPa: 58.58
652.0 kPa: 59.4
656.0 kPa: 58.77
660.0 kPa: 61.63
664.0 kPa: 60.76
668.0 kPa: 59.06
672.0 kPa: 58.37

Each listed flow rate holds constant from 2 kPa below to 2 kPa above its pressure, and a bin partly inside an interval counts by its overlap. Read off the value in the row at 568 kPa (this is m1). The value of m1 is 55.32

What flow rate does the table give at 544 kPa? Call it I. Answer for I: 59.33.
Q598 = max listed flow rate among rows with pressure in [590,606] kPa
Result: 58.12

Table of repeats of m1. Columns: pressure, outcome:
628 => 59.45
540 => 61.66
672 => 58.37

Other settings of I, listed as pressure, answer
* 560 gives 58.67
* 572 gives 57.56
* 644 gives 59.88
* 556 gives 58.31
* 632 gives 59.06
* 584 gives 58.33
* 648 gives 58.58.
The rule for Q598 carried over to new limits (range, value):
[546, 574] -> 58.67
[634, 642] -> 59.8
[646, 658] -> 59.4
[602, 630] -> 61.16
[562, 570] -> 56.11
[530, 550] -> 61.66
